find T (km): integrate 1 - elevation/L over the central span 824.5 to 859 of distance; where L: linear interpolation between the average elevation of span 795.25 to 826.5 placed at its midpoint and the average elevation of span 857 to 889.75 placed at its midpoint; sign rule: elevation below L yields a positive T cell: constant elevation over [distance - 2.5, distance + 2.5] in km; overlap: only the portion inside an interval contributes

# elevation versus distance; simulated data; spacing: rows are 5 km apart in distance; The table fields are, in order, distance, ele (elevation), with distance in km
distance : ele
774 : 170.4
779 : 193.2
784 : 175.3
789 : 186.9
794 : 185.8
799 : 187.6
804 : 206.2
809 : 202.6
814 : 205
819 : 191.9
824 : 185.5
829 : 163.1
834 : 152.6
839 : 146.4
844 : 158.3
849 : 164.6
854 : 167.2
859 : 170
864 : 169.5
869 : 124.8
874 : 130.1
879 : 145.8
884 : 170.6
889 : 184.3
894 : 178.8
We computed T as 2.8 km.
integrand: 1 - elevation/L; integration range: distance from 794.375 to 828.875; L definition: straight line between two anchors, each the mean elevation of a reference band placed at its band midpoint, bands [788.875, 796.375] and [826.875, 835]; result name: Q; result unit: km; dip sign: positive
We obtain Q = -4.2 km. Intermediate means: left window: 186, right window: 159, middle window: 194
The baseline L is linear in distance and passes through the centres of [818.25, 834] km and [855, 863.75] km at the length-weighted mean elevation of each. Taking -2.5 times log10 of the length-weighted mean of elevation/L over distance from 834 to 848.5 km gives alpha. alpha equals 0.12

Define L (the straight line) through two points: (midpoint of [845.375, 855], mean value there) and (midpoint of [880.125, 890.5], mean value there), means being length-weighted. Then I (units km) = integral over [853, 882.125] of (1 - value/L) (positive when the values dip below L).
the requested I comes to 3.1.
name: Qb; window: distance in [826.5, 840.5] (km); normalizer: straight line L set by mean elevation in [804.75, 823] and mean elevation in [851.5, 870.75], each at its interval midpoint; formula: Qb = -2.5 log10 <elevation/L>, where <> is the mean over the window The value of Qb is 0.181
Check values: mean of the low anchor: 199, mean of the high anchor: 159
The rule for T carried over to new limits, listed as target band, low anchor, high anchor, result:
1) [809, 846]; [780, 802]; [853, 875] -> -1.03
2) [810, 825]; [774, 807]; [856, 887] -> -1.67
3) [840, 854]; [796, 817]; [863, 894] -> 1.11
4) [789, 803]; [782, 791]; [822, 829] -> -0.67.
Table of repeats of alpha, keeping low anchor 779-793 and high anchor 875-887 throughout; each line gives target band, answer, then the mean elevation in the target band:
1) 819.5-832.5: -0.02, 175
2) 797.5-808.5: -0.12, 199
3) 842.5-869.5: 0.01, 162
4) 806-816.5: -0.16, 204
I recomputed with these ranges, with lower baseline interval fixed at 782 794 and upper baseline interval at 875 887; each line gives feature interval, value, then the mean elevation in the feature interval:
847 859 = -0.2 km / 167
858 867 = -0.3 km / 167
